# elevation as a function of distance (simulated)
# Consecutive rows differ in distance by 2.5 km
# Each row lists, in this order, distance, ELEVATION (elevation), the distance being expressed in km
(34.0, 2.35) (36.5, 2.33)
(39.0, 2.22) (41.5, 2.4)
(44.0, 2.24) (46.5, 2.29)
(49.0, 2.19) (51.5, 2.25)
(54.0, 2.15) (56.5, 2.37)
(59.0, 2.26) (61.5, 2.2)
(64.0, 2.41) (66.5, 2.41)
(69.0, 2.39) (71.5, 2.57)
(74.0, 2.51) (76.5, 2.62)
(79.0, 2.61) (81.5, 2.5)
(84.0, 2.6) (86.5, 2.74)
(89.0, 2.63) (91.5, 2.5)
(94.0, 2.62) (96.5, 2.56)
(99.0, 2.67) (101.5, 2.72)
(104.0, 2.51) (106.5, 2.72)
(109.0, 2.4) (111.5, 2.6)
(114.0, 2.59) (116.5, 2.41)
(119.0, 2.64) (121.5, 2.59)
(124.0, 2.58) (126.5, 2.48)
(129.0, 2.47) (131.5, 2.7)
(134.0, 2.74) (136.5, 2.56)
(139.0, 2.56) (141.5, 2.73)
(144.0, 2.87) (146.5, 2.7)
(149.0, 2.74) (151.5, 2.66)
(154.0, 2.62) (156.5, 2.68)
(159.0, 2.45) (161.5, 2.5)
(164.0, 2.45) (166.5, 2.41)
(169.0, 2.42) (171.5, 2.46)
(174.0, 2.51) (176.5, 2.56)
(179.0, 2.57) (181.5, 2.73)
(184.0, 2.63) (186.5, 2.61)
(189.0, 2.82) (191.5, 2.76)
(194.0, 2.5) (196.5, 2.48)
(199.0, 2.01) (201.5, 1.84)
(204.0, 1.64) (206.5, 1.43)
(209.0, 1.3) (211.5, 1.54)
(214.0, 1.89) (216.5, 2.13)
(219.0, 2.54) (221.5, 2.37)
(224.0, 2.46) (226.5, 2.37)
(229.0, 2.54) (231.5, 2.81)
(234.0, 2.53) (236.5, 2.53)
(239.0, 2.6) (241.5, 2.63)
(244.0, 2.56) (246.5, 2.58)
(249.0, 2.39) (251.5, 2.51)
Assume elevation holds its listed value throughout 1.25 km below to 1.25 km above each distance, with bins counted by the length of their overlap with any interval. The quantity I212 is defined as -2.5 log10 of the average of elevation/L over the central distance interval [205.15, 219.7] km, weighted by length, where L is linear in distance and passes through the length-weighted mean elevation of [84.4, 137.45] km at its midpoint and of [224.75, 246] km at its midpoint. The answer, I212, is 0.40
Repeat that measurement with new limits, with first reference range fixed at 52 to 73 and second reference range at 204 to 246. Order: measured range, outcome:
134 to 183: -0.135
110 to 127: -0.109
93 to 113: -0.123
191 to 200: -0.071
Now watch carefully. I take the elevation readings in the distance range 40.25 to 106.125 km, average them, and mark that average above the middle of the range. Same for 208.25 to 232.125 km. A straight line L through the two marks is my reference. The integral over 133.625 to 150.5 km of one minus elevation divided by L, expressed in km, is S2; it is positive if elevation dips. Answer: -2.6 km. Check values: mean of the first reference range 2.46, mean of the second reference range 2.2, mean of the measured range 2.7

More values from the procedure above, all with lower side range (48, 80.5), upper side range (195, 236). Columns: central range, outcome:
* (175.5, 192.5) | -3.8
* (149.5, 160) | -1.8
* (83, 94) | -1.3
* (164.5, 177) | -1.5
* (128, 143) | -2.5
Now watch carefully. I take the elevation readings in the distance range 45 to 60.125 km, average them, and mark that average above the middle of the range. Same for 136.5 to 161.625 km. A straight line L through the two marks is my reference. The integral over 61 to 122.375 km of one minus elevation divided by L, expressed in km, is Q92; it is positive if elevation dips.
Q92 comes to -3.5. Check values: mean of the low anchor 2.25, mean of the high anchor 2.65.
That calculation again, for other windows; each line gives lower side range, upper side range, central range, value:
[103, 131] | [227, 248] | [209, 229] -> 3.3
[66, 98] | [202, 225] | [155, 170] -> -2.2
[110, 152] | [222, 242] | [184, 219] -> 6.3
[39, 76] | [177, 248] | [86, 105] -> -2.3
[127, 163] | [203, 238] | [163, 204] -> -1.1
